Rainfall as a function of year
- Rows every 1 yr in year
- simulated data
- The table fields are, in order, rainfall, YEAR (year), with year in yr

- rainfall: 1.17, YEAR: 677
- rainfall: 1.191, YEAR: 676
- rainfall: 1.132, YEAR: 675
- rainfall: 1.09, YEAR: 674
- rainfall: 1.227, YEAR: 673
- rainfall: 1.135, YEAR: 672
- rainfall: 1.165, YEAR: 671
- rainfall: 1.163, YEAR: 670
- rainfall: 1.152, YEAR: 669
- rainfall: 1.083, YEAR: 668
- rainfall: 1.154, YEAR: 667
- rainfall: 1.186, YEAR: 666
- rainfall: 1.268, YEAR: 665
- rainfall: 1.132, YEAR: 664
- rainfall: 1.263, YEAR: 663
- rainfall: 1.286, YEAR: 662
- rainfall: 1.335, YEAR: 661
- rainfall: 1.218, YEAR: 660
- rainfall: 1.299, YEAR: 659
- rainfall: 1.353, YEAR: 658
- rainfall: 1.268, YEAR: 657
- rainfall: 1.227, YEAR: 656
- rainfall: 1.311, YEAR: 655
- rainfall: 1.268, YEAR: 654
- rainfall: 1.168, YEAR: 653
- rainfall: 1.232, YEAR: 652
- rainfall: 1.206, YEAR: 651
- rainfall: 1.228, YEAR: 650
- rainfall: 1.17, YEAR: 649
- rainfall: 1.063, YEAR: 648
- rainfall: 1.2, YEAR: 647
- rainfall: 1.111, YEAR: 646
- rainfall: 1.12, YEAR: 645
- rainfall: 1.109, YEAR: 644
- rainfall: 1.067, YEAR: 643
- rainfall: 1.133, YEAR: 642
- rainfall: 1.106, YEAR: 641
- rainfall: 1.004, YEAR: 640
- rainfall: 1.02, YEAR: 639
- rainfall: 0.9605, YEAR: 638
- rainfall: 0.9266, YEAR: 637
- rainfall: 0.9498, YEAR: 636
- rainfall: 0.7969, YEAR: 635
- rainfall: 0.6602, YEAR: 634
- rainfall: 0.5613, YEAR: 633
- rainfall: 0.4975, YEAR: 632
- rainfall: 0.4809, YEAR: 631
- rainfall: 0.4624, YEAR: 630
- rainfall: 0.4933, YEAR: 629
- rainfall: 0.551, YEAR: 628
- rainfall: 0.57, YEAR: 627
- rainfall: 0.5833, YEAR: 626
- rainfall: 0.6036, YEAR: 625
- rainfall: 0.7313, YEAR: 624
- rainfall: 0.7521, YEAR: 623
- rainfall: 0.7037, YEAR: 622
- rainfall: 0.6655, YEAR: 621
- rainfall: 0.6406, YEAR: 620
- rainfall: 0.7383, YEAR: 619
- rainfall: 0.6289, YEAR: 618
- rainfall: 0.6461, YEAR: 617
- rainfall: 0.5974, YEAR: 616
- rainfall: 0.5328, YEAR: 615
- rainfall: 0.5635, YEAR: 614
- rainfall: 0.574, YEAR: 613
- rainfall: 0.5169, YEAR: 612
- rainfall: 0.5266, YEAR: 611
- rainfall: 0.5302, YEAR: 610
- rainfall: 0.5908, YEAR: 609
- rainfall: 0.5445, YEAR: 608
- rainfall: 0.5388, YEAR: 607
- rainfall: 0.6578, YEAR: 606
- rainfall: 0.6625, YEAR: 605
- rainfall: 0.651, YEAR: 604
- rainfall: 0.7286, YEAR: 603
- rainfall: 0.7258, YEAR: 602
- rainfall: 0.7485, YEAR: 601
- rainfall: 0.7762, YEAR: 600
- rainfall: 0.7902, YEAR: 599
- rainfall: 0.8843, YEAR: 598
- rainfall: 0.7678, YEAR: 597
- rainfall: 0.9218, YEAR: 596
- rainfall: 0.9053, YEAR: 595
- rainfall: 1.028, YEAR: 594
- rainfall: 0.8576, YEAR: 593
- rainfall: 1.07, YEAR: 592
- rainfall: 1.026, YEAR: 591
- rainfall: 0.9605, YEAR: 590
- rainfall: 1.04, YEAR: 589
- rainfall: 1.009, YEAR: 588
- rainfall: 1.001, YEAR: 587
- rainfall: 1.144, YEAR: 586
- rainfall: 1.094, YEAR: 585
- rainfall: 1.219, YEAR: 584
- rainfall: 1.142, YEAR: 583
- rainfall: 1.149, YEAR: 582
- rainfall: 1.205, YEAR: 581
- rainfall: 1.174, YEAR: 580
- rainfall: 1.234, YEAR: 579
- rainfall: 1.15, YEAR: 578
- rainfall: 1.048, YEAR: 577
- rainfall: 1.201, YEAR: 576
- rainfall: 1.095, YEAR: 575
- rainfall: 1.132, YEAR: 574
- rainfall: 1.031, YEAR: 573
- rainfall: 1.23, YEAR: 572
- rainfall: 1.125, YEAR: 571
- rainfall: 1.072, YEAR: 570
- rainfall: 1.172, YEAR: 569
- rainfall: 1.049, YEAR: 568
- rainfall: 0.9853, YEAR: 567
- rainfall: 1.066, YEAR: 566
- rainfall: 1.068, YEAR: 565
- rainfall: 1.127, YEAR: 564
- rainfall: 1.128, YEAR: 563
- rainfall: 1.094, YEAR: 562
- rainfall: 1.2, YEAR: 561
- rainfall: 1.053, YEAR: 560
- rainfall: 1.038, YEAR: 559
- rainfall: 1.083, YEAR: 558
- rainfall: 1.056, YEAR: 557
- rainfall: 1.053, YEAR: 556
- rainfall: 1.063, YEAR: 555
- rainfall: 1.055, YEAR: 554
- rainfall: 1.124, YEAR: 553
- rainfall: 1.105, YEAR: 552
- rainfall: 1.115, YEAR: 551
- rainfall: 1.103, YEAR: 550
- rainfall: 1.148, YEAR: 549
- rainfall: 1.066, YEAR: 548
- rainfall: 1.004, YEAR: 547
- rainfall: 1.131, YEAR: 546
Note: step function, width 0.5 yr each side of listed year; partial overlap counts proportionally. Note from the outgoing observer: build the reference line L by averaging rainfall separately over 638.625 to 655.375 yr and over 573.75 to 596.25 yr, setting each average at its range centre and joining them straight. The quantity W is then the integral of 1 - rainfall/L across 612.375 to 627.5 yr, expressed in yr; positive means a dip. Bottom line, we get 6.5 yr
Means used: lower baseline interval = 1.08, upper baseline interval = 1.15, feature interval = 0.634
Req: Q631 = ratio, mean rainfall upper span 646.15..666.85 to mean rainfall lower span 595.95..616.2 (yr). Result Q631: 1.88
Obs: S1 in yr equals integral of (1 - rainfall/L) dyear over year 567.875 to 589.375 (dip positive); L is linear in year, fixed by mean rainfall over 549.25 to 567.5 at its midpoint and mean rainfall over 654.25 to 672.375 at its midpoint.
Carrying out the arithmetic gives -0.3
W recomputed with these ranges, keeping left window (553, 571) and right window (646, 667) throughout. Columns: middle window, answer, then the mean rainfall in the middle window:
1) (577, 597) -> 1.0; 1.06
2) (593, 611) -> 6.5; 0.73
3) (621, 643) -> 8.2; 0.746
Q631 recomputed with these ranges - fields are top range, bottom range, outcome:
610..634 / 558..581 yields 0.53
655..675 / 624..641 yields 1.71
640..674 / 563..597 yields 1.10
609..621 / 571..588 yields 0.52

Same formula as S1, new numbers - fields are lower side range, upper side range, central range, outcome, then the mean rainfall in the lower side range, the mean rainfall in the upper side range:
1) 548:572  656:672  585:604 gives 3.78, 1.09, 1.22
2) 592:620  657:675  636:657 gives -1.78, 0.696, 1.21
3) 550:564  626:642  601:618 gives 4.98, 1.09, 0.744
